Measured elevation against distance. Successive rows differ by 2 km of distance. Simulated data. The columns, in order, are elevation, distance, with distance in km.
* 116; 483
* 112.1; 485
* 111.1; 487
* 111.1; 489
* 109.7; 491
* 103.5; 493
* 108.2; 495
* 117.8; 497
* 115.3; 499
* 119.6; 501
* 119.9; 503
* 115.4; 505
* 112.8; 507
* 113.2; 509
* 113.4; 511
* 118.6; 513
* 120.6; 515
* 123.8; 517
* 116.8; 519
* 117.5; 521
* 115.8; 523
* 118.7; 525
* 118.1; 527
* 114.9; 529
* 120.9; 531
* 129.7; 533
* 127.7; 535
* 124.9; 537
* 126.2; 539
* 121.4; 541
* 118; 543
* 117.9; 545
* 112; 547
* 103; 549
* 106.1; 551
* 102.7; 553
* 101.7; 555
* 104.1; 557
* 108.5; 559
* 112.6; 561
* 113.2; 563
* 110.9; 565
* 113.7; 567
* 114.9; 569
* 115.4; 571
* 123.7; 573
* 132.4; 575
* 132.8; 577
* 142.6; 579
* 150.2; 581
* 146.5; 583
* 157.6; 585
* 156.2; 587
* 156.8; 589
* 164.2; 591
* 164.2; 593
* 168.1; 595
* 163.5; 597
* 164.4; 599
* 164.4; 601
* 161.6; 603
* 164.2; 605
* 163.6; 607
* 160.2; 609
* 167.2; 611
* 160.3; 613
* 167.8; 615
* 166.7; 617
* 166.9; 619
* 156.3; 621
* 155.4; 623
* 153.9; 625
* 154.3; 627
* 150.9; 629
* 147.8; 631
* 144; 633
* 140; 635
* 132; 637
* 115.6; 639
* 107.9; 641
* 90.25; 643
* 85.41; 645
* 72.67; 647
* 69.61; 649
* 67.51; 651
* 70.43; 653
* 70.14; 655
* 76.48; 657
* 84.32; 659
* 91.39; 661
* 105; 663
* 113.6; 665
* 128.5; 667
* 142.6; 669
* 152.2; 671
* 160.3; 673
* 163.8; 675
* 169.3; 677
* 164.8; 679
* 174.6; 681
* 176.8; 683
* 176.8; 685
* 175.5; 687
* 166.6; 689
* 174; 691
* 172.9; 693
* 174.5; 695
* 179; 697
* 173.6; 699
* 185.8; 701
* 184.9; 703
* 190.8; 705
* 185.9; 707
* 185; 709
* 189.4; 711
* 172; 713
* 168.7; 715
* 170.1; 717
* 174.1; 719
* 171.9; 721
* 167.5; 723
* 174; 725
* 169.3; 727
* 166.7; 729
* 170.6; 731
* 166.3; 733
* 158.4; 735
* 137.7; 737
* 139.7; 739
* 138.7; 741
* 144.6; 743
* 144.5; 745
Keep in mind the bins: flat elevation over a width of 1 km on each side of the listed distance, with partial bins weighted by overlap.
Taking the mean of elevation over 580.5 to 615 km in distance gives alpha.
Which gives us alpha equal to 161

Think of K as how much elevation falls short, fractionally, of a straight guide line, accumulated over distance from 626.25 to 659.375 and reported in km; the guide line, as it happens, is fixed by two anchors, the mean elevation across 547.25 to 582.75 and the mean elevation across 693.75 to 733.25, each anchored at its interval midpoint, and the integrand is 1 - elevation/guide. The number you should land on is 9.5 km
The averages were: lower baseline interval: 117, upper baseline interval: 176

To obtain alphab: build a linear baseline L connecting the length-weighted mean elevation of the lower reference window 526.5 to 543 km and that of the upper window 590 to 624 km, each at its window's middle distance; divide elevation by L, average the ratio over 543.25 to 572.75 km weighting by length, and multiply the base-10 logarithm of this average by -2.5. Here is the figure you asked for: 0.23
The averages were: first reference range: 123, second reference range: 163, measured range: 110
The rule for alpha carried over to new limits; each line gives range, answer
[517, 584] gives 119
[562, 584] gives 127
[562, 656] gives 137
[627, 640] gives 140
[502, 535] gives 118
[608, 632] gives 159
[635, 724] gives 144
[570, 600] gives 149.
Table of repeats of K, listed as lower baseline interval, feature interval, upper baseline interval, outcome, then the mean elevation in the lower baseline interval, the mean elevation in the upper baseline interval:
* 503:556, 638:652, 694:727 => 6.2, 117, 178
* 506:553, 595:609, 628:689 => -4.8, 118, 125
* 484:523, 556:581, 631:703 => 0.5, 115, 134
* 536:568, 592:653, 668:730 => -0.4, 112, 173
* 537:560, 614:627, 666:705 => -1.7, 112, 169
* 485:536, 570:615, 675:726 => -3.7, 116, 176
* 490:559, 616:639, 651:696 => -3.3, 115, 139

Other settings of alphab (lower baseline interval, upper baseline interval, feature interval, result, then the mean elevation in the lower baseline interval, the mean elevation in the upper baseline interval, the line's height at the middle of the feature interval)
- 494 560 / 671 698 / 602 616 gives -0.13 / 116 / 171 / 144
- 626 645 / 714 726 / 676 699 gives -0.12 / 129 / 171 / 155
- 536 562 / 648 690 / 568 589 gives -0.19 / 112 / 129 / 116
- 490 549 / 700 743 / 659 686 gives 0.08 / 117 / 169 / 157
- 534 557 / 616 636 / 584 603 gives -0.18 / 114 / 154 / 138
